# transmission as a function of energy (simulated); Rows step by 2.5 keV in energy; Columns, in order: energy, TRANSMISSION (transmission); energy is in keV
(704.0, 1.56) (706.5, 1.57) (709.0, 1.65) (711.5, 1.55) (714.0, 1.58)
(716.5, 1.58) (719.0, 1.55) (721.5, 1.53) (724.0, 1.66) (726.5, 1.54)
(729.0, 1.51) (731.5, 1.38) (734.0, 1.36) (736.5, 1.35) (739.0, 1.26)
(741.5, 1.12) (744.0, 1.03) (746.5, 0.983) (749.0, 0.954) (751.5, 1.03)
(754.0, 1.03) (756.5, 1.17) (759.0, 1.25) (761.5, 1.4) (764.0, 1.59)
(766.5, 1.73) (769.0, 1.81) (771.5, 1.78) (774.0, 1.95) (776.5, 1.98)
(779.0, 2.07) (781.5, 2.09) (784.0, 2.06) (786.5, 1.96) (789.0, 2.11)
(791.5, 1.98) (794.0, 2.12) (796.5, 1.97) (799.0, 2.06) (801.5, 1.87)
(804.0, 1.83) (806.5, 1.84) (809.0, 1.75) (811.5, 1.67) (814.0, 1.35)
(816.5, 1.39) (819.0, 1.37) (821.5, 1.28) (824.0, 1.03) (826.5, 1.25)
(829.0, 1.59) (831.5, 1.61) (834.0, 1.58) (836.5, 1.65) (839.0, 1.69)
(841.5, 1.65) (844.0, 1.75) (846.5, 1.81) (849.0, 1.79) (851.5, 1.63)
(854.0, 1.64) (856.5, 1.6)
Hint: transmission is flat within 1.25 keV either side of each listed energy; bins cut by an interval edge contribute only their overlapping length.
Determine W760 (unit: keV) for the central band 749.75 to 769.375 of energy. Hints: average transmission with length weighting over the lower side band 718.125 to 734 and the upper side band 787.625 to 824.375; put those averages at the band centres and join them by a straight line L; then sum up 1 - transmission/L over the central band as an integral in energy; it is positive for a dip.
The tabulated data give 3.2 keV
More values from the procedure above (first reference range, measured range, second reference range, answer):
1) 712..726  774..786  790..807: -1.0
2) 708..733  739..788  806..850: 0.9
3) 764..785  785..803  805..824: -3.2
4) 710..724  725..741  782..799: 2.7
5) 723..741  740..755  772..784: 5.5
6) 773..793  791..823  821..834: -0.6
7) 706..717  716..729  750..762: -0.7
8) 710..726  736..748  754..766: 2.6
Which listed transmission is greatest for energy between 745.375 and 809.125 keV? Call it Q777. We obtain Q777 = 2.12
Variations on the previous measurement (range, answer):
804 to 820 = 1.84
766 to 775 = 1.95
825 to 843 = 1.69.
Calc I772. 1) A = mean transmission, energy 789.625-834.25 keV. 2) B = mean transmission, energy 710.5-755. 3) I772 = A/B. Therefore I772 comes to 1.24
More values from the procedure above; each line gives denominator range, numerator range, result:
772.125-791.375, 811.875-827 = 0.64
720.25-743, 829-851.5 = 1.19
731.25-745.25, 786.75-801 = 1.64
